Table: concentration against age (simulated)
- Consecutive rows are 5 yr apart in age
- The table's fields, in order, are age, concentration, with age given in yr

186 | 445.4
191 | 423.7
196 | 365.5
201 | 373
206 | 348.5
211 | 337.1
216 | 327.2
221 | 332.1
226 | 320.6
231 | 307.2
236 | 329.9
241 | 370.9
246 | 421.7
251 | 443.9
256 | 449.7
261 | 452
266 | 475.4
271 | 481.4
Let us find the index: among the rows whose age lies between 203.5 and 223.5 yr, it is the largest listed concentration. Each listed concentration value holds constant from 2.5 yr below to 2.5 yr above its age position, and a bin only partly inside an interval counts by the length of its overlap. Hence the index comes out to 348.5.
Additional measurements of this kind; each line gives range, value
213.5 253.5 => 443.9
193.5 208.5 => 373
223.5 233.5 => 320.6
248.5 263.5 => 452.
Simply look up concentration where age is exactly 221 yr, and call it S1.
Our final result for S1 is 332.1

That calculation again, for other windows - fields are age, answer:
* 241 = 370.9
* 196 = 365.5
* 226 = 320.6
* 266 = 475.4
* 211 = 337.1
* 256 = 449.7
